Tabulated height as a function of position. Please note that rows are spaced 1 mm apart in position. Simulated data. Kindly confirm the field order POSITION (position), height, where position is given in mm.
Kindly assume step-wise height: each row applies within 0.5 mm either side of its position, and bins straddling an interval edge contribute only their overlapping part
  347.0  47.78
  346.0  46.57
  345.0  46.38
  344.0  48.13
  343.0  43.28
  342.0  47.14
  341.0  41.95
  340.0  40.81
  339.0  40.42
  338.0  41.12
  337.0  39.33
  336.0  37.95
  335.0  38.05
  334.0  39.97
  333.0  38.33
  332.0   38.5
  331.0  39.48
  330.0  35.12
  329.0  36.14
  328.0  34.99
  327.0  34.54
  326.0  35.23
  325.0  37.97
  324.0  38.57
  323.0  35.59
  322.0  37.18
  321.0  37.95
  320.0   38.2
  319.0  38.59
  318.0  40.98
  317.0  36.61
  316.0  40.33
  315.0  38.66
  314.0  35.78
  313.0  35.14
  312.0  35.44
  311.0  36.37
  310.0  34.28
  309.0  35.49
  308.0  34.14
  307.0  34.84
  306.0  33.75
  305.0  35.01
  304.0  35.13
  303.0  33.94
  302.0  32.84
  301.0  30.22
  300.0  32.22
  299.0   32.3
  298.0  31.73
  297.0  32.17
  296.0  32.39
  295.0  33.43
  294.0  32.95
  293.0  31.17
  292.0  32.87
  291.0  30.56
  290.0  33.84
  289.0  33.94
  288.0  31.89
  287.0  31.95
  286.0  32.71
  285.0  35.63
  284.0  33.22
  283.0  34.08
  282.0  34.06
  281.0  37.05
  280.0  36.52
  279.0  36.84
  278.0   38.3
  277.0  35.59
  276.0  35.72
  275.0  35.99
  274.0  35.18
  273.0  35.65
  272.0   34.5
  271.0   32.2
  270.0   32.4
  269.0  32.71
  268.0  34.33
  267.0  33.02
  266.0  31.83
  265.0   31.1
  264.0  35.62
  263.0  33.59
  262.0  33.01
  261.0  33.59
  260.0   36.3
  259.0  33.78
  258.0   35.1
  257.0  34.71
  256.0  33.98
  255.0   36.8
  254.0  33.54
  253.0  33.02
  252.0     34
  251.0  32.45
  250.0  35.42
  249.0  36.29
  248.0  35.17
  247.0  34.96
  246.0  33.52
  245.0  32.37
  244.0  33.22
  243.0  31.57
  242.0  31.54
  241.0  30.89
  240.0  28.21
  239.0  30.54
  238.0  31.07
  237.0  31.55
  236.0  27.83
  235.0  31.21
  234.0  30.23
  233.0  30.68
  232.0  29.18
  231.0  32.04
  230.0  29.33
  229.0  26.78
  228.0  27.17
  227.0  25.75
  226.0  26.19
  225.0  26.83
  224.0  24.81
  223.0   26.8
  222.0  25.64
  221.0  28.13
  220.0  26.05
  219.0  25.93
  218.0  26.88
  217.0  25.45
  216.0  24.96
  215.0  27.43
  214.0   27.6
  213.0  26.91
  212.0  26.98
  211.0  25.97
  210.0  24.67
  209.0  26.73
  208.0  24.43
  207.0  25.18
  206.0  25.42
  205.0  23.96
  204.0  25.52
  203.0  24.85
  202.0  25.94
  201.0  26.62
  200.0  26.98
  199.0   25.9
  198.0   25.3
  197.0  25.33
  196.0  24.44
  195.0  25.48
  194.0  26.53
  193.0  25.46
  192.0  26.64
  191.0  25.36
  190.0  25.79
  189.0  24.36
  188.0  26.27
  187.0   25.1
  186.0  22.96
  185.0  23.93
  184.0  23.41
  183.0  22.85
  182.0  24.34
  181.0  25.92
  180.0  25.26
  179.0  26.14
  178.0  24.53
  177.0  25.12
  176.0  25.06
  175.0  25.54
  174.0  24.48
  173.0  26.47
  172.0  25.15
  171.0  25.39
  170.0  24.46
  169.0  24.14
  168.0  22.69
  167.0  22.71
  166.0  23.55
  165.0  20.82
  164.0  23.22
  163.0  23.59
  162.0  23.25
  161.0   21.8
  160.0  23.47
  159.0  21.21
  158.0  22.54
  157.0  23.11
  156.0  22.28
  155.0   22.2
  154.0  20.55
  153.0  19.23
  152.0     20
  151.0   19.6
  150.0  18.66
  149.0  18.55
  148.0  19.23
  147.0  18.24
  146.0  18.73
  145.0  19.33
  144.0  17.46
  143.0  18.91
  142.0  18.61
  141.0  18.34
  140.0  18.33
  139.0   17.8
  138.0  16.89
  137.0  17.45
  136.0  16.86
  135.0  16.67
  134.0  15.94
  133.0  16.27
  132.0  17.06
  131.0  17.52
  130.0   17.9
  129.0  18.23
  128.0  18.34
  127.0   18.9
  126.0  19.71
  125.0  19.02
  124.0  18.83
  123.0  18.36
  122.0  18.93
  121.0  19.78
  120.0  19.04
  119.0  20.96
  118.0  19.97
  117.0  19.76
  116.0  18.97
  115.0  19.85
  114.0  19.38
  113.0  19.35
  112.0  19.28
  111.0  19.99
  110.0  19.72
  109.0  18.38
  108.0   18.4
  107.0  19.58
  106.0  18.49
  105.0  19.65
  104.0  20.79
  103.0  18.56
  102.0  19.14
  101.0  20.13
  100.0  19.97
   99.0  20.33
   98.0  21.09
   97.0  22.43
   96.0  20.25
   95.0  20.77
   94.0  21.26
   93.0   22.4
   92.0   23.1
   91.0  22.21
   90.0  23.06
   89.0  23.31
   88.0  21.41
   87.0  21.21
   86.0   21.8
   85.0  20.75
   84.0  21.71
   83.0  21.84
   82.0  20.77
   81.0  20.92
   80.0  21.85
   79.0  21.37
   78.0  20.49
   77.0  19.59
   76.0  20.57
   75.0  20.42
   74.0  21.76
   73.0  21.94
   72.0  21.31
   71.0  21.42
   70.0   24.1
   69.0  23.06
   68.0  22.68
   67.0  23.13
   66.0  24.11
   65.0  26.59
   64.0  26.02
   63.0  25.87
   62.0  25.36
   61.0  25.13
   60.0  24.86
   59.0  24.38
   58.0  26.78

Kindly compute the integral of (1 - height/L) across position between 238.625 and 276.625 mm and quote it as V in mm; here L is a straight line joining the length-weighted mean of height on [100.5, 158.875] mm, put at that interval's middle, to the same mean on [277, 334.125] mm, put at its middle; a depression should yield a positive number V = -3.5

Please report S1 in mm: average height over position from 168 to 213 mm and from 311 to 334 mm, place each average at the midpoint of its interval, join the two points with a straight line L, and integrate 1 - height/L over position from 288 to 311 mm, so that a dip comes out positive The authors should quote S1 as 1.31 mm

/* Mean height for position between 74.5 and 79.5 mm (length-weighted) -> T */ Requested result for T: 20.5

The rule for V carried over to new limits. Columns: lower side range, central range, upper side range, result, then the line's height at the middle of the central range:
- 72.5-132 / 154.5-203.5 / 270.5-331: 2.8 mm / 25.9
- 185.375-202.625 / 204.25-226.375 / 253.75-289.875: 1.5 mm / 28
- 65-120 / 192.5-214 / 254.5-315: 2.1 mm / 28.5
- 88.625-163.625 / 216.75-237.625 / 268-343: 0.6 mm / 28.8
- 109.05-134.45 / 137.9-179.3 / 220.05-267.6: 1.8 mm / 22.6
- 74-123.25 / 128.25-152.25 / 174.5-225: 4.8 mm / 22.6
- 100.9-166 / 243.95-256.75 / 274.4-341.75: -1.6 mm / 30.4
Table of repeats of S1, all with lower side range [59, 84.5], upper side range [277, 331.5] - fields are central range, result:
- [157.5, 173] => 2.4 mm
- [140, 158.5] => 4.9 mm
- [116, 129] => 3.1 mm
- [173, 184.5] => 1.4 mm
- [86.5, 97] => 0.8 mm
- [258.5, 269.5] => -0.2 mm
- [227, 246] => 0.7 mm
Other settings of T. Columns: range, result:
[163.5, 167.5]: 22.6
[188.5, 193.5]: 25.5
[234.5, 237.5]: 30.2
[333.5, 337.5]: 38.8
